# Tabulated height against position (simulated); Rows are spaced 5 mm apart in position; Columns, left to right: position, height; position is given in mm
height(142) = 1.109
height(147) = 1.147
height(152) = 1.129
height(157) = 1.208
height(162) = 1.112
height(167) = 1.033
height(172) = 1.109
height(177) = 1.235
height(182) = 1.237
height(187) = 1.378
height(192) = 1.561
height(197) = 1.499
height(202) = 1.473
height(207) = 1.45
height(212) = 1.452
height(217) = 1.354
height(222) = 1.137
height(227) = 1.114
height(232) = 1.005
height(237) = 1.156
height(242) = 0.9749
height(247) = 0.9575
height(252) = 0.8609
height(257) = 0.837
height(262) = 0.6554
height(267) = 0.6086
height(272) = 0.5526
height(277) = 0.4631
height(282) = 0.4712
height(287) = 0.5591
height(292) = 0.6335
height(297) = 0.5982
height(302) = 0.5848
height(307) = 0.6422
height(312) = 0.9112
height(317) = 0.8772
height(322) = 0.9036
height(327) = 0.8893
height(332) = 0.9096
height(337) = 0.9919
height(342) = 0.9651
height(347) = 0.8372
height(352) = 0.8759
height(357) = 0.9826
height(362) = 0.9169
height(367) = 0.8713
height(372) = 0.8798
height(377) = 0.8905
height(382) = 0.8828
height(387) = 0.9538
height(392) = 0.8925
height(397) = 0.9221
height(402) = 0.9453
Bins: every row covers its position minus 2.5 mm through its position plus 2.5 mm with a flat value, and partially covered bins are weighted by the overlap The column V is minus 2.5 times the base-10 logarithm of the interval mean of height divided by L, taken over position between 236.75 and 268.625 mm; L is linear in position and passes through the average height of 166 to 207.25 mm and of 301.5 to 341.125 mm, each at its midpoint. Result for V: 0.28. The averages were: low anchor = 1.33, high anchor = 0.857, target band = 0.851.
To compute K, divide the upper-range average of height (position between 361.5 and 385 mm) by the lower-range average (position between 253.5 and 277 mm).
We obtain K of 1.4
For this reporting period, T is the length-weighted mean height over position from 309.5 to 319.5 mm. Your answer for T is 0.894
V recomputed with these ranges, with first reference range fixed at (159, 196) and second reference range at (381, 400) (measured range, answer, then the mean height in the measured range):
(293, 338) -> 0.27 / 0.8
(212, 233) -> -0.02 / 1.2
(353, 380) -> 0.06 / 0.906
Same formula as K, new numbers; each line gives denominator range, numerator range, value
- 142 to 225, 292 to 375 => 0.66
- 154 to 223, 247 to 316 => 0.51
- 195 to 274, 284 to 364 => 0.76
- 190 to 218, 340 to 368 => 0.62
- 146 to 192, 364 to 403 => 0.75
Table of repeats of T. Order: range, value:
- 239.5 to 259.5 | 0.908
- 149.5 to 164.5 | 1.15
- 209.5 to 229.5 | 1.26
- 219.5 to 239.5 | 1.1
